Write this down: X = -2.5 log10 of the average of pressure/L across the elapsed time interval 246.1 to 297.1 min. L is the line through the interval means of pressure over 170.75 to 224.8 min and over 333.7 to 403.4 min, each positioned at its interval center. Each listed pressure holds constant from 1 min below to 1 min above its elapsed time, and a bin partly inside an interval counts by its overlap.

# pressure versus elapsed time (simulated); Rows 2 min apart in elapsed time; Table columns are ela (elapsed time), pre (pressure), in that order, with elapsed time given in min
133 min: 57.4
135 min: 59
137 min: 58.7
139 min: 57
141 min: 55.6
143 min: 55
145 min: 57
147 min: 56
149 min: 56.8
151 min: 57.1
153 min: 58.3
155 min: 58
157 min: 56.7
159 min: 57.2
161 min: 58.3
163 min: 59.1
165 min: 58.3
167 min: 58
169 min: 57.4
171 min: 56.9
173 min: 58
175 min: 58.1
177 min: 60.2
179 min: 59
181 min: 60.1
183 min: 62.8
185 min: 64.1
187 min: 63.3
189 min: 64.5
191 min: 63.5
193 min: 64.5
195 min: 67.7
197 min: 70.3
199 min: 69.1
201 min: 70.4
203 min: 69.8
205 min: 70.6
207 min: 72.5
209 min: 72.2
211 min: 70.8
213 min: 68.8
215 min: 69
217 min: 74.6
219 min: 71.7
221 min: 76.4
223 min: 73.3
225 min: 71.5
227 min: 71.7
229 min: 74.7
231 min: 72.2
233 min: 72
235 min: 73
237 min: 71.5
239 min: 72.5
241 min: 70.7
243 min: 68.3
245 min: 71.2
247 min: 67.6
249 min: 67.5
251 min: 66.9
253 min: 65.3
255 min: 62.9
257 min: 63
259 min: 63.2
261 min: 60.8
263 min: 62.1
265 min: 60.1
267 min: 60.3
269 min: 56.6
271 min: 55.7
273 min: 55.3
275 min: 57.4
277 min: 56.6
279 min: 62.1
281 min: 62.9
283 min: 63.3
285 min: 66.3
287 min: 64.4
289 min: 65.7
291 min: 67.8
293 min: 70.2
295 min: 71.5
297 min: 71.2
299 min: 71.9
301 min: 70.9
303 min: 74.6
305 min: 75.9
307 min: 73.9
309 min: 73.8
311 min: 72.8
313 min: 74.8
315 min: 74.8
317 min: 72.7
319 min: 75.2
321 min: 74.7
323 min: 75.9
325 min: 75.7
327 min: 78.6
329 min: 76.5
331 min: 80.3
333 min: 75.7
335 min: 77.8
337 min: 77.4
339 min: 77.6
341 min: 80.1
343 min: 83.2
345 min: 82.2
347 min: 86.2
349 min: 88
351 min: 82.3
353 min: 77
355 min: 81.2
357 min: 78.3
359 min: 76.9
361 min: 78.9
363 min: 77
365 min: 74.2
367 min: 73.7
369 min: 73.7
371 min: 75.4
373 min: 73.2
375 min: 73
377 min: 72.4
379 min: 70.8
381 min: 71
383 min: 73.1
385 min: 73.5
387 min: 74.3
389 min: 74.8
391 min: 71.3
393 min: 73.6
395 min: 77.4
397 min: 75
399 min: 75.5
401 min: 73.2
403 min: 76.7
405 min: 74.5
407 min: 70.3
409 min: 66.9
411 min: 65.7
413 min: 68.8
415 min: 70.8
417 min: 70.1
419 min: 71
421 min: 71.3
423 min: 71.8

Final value 0.13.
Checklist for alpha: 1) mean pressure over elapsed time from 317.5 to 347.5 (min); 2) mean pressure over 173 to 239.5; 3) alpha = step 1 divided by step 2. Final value 1.14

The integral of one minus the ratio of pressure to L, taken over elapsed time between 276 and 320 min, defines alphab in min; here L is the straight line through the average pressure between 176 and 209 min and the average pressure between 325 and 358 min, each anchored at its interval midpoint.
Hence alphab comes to 3.6 min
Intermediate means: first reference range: 66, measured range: 69.7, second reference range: 80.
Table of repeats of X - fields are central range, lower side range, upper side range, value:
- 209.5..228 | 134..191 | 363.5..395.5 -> -0.15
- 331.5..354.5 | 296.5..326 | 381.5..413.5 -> -0.10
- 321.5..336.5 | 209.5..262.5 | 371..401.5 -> -0.07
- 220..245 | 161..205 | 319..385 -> -0.08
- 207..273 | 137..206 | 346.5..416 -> -0.04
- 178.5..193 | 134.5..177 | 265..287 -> -0.08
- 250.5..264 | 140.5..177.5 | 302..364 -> 0.09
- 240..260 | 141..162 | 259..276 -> -0.14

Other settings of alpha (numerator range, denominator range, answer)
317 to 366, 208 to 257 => 1.12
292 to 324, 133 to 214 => 1.19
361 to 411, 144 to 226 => 1.15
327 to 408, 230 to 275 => 1.17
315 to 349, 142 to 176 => 1.36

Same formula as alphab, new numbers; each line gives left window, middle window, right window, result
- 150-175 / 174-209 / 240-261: -2.80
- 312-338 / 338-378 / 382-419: -1.96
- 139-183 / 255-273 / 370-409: 1.31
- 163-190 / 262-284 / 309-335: 3.46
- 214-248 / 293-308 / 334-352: 1.02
